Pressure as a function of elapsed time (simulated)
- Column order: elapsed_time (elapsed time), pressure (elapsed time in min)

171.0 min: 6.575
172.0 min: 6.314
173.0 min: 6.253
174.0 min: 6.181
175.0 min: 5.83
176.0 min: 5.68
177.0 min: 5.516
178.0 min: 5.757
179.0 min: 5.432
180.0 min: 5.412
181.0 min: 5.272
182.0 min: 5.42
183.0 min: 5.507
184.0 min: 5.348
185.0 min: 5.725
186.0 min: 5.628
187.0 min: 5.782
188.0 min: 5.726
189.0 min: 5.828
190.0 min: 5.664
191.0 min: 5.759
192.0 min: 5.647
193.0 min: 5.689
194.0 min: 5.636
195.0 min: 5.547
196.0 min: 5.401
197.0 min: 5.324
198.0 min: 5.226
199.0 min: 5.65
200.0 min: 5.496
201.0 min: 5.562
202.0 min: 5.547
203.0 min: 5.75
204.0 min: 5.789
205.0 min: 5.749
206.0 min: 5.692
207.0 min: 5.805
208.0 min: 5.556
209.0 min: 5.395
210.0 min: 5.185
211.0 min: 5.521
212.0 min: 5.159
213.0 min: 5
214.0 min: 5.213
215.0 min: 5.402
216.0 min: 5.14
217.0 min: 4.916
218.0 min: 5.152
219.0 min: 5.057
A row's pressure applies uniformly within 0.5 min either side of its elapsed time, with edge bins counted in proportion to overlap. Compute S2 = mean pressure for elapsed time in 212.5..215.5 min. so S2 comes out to 5.21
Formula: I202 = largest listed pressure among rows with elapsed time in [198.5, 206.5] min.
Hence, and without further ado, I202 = 5.789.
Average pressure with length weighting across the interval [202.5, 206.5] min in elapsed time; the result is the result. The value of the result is 5.74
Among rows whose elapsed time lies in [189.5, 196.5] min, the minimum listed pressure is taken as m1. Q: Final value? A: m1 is 5.401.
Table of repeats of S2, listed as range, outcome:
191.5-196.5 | 5.58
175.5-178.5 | 5.65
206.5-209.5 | 5.59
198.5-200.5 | 5.57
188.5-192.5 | 5.72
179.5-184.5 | 5.39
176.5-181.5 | 5.48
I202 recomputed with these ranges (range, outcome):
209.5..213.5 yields 5.521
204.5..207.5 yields 5.805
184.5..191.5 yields 5.828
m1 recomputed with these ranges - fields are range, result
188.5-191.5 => 5.664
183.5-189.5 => 5.348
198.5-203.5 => 5.496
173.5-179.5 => 5.432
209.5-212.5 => 5.159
